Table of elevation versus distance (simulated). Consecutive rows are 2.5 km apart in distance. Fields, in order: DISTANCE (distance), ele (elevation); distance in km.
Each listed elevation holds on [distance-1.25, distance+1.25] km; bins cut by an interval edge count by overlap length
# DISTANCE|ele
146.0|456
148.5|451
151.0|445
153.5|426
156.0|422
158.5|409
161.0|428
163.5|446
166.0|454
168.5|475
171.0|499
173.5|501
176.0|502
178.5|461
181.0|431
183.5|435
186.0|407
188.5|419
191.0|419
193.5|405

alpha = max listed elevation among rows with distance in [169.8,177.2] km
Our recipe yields 502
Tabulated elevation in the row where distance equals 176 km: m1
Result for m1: 502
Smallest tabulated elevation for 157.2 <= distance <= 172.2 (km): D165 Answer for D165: 409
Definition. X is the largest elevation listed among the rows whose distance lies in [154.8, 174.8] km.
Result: 501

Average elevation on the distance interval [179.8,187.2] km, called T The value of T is 424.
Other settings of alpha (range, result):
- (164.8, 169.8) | 475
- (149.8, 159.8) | 445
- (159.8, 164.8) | 446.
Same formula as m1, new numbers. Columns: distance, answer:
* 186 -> 407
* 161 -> 428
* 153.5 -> 426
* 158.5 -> 409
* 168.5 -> 475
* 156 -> 422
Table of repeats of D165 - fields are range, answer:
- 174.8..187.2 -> 407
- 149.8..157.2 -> 422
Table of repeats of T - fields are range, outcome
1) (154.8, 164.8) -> 426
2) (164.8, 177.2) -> 486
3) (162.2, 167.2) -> 450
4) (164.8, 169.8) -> 465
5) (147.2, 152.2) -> 448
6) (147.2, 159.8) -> 431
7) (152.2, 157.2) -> 424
